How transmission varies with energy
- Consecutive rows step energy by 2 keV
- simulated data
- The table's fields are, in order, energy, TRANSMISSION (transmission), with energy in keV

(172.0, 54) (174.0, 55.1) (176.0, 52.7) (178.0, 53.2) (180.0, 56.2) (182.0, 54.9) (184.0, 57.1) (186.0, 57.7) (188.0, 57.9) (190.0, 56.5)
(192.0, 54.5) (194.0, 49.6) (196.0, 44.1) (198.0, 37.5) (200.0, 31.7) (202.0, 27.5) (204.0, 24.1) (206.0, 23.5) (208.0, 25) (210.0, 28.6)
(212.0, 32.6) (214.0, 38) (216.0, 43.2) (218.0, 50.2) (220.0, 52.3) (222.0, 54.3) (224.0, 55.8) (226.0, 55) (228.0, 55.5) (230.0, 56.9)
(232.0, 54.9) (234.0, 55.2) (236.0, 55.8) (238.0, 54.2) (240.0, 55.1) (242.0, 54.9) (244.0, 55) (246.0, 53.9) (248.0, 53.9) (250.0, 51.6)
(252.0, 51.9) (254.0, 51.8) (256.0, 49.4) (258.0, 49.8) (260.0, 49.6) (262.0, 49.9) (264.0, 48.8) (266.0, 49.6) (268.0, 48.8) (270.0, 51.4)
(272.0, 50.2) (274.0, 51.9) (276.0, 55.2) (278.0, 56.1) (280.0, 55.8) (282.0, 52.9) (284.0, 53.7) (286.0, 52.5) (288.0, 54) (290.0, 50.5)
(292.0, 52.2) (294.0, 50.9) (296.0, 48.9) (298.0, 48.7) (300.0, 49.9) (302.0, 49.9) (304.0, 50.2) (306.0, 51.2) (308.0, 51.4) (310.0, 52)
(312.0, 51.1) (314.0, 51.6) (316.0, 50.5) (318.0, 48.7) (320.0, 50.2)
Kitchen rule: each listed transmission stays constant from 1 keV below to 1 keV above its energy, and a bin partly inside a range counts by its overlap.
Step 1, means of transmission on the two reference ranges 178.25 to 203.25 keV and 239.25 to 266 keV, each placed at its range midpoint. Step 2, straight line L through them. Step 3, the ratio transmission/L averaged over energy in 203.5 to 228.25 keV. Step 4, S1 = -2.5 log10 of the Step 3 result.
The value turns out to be 0.21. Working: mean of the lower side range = 48.7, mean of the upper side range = 51.9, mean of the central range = 41.3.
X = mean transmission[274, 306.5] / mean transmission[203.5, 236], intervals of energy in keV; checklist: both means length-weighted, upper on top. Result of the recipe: 1.16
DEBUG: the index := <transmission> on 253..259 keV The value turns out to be 50.3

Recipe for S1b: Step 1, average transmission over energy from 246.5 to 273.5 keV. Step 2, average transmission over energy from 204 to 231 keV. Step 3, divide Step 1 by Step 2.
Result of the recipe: 1.17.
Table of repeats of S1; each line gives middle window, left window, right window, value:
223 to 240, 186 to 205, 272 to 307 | -0.19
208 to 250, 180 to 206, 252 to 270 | -0.05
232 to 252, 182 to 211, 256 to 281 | -0.14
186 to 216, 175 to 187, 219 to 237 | 0.38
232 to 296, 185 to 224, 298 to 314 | -0.12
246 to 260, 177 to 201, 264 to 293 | 0.01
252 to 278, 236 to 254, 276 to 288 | 0.07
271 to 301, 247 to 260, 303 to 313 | -0.02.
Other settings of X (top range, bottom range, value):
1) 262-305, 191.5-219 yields 1.43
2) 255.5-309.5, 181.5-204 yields 1.09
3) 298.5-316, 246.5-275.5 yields 1.00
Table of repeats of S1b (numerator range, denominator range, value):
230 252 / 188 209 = 1.42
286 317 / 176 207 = 1.11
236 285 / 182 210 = 1.25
